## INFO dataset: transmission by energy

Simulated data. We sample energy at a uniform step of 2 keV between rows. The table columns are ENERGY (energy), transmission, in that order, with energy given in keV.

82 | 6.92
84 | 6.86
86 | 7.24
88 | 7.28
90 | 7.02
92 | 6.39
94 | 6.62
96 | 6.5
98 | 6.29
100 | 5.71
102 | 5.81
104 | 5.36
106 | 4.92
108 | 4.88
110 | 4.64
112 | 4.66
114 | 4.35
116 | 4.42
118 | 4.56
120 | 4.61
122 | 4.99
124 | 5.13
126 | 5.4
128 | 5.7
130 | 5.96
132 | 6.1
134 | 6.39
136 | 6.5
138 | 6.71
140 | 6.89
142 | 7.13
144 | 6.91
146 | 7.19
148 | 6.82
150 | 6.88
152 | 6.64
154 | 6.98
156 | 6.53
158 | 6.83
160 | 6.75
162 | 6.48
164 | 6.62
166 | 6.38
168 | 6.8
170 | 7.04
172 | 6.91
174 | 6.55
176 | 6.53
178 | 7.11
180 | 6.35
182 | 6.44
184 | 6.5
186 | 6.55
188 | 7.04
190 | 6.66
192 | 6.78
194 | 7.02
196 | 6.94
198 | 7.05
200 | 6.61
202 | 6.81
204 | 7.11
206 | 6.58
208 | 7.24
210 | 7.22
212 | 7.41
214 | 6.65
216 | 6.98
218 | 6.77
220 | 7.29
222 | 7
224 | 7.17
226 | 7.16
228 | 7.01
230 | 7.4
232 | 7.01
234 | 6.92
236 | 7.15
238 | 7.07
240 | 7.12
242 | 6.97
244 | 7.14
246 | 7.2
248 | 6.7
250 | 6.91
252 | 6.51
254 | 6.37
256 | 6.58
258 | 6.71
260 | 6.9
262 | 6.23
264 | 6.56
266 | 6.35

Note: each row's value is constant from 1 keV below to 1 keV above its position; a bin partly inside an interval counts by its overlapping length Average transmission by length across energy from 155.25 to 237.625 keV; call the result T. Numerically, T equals 6.86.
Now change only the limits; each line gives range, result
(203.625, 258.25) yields 6.98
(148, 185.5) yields 6.69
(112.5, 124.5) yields 4.66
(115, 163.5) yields 6.19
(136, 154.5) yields 6.88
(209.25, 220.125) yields 7.03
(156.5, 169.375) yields 6.65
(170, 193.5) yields 6.7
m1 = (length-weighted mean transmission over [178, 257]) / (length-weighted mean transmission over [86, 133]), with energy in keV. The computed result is 1.24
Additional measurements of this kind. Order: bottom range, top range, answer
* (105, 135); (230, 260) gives 1.35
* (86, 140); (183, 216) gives 1.21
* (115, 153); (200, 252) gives 1.16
